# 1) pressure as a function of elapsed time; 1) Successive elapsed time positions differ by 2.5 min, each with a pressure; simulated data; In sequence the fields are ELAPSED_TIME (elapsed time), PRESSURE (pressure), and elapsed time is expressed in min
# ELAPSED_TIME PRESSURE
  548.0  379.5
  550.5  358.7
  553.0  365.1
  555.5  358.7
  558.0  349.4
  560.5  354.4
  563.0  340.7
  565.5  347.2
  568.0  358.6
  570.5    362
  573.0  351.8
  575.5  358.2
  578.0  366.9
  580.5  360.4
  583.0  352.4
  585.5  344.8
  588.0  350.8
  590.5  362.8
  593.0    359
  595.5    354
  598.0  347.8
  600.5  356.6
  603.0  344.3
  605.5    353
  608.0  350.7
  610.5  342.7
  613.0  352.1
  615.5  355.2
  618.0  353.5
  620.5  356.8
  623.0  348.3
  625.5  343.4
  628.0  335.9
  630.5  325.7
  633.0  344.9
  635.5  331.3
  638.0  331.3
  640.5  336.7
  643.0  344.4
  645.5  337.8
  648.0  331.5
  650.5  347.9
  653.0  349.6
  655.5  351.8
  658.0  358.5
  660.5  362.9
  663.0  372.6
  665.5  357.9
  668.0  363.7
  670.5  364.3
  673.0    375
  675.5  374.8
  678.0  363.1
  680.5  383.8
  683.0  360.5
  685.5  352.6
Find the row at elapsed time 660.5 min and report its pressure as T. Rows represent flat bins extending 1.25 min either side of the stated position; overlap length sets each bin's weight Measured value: 362.9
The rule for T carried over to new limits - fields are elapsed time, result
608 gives 350.7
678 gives 363.1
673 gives 375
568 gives 358.6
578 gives 366.9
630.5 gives 325.7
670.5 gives 364.3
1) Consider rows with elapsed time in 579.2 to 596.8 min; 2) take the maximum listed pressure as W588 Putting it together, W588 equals 362.8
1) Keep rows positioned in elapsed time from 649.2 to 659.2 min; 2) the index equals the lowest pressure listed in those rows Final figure 347.9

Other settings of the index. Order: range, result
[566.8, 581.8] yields 351.8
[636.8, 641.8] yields 331.3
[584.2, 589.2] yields 344.8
